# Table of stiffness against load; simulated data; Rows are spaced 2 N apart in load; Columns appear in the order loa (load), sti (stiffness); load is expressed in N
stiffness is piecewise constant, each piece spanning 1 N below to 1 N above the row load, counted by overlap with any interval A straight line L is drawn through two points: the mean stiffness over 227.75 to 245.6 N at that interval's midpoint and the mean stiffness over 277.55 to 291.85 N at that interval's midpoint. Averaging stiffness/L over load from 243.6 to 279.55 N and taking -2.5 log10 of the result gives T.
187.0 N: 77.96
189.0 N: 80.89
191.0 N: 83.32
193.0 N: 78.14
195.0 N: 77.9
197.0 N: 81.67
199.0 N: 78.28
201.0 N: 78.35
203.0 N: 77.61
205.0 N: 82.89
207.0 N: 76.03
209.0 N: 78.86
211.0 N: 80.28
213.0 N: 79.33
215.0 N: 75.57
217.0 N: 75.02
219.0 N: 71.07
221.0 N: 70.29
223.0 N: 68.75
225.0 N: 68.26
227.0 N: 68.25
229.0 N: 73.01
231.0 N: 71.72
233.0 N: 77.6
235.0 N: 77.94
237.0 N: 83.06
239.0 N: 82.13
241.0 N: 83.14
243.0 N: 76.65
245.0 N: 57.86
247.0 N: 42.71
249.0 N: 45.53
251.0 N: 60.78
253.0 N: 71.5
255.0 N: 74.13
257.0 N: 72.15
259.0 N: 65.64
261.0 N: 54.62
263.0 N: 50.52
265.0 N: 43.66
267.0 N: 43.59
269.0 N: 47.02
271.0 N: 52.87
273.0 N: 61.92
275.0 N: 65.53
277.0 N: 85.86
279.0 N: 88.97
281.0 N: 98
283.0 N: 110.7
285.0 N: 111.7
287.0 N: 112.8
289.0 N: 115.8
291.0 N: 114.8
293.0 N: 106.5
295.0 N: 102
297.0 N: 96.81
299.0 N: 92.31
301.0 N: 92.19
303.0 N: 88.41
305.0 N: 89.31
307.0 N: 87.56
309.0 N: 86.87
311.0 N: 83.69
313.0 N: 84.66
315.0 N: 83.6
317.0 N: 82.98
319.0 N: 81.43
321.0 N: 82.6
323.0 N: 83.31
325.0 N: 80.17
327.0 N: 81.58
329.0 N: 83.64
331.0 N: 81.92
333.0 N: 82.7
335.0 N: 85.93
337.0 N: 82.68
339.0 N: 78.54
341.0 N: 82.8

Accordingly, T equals 0.46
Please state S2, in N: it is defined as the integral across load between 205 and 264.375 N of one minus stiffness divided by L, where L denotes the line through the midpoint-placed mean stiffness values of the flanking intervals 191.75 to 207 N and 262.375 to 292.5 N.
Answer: 7.3 N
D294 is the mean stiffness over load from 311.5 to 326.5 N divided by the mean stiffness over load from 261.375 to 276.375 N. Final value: 1.56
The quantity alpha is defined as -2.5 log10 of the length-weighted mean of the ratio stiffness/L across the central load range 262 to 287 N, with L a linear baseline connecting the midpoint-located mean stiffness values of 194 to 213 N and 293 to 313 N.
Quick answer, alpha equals 0.20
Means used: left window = 79.1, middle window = 73.3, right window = 91.5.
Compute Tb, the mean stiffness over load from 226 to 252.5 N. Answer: 69.3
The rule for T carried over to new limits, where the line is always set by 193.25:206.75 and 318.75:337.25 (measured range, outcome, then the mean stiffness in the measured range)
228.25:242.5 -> 0.02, 78.4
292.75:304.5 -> -0.17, 95.4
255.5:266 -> 0.36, 58.1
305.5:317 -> -0.04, 85.3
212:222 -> 0.08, 74.3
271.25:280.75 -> 0.08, 75.5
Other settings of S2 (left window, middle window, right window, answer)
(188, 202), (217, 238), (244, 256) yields -1.8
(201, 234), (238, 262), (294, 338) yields 3.9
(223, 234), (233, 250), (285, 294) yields 2.2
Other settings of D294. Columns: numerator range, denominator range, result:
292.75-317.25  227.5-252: 1.30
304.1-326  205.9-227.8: 1.14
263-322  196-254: 1.17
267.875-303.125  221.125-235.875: 1.27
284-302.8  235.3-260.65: 1.54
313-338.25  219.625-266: 1.24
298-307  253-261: 1.31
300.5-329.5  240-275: 1.43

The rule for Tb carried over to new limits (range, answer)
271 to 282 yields 77.6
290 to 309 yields 96.1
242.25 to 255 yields 60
